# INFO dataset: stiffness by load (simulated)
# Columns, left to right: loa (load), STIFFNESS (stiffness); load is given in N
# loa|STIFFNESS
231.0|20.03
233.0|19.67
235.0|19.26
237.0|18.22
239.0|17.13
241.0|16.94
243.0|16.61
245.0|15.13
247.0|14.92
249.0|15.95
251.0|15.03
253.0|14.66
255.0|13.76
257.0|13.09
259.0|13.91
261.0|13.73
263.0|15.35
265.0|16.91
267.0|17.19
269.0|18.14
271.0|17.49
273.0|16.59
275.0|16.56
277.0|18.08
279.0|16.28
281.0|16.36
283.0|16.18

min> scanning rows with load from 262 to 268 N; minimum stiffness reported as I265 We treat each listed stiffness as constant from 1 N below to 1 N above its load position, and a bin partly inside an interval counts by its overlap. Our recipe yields 15.35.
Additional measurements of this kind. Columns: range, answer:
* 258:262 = 13.73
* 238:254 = 14.66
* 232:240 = 17.13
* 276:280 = 16.28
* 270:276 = 16.56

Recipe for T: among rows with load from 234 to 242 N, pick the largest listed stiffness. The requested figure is 19.26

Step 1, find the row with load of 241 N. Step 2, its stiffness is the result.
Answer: 16.94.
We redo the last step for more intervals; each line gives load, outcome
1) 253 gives 14.66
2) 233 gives 19.67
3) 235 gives 19.26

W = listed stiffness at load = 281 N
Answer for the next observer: 16.36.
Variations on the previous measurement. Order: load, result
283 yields 16.18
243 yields 16.61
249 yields 15.95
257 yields 13.09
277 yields 18.08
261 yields 13.73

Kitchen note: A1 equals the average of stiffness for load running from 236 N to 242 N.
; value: 17.4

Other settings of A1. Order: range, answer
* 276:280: 17.2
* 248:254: 15.2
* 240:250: 15.9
